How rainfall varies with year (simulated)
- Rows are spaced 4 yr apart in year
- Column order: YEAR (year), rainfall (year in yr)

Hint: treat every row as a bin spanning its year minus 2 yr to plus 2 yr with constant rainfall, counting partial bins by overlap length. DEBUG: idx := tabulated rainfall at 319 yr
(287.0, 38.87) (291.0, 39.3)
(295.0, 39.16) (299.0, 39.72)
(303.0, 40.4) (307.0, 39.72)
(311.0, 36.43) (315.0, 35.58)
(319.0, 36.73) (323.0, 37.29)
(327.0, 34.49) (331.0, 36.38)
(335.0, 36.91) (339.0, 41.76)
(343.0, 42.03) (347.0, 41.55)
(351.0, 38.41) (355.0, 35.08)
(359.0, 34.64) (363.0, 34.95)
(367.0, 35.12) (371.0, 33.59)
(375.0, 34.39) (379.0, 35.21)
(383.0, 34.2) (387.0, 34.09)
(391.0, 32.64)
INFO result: 36.73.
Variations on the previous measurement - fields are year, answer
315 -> 35.58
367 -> 35.12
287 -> 38.87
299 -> 39.72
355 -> 35.08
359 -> 34.64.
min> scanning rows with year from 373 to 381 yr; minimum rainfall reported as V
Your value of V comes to 34.39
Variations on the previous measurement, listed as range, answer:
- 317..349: 34.49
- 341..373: 33.59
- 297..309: 39.72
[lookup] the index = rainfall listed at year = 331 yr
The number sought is 36.38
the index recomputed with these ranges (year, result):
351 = 38.41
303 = 40.4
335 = 36.91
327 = 34.49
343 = 42.03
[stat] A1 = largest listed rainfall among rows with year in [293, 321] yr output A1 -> 40.4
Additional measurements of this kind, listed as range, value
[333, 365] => 42.03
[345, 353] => 41.55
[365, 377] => 35.12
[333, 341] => 41.76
